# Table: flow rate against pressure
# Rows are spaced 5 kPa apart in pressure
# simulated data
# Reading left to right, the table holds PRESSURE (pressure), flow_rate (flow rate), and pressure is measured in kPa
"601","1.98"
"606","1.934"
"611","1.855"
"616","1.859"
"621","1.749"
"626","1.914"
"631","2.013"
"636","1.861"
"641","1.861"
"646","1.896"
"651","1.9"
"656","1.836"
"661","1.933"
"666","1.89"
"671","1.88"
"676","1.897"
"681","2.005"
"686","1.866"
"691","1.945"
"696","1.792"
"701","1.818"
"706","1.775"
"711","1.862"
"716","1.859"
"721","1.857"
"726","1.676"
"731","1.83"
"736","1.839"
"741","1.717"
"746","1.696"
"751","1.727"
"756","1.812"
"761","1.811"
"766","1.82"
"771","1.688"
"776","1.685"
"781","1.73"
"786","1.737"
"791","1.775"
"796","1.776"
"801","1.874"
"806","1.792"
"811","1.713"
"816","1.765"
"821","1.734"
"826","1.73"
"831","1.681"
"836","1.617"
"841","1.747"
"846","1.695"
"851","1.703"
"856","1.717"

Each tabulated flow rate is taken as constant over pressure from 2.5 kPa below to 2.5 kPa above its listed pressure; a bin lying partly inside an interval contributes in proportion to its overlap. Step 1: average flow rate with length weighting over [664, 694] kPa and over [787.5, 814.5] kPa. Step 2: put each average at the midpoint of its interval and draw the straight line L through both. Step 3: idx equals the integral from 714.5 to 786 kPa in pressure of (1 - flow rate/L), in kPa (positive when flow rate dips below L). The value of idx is 2.8 kPa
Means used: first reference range 1.91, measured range 1.77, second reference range 1.78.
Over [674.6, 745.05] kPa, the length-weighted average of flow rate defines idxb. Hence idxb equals 1.83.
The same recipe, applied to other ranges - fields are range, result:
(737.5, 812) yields 1.76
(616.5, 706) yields 1.88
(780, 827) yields 1.76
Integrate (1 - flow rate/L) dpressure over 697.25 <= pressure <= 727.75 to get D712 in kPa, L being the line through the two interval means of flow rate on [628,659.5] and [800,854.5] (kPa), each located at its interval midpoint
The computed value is 0.4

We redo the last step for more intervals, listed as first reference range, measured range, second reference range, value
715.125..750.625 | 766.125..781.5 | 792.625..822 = 0.5 kPa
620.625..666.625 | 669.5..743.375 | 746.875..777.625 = -0.8 kPa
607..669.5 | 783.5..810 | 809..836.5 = -0.8 kPa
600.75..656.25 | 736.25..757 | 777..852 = 0.6 kPa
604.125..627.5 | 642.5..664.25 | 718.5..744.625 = -0.7 kPa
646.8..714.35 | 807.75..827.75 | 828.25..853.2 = -0.3 kPa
